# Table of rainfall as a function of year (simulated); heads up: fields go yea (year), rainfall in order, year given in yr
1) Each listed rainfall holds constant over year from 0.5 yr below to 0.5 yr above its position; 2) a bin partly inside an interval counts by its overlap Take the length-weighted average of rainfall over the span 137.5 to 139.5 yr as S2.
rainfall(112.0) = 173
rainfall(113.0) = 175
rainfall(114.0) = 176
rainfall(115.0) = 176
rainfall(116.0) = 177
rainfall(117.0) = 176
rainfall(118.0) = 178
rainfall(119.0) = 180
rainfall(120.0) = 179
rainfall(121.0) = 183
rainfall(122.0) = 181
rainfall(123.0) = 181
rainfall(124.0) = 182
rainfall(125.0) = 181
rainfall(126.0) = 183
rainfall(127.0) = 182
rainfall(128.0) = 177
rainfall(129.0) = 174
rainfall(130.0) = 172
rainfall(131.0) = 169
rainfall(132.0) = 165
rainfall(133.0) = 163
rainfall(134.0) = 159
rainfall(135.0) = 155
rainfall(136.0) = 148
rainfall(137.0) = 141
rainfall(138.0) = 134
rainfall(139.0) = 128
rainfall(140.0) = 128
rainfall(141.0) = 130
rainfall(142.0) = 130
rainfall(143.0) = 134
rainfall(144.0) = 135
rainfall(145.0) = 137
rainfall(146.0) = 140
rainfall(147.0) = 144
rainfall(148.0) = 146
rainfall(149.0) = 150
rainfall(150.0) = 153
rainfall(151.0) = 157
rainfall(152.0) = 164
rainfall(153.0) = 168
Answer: 131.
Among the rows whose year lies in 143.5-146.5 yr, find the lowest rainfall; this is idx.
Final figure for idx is 135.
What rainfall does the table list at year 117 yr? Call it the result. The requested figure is 176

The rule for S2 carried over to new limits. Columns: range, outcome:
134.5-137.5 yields 148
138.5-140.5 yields 128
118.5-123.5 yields 181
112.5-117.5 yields 176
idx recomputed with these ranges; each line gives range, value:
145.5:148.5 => 140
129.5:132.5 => 165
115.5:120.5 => 176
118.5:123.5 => 179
